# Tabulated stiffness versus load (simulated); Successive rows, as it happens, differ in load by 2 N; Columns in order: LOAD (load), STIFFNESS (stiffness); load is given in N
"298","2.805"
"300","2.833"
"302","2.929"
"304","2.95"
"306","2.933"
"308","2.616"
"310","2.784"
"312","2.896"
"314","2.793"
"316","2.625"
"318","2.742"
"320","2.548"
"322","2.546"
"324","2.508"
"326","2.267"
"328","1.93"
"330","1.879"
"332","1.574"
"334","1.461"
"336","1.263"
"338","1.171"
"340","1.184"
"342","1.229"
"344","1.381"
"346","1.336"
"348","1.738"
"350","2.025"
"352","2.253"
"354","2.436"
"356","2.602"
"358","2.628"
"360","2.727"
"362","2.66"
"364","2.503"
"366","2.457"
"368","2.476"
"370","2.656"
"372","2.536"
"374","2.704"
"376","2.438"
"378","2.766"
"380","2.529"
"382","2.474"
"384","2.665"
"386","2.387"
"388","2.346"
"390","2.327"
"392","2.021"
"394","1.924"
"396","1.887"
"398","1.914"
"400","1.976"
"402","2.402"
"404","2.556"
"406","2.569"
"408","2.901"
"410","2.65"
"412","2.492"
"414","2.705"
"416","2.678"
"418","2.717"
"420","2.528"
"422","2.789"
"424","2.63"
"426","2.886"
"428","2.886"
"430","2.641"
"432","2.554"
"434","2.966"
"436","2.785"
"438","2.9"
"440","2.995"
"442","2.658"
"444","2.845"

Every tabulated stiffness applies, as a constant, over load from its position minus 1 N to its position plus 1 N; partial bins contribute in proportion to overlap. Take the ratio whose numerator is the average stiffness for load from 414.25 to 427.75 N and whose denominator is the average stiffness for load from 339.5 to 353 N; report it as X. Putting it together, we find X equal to 1.69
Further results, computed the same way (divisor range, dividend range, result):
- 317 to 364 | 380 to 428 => 1.22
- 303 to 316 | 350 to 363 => 0.89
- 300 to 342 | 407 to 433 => 1.19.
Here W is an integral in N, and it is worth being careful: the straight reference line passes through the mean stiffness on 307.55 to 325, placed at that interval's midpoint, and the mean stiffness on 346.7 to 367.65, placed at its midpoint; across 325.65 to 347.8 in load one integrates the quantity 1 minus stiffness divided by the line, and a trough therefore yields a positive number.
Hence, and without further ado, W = 9.0 N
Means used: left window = 2.67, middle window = 1.5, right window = 2.39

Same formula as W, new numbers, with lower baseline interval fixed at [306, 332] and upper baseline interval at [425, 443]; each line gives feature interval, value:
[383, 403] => 3.8 N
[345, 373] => 2.6 N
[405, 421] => 0.6 N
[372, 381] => 0.2 N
